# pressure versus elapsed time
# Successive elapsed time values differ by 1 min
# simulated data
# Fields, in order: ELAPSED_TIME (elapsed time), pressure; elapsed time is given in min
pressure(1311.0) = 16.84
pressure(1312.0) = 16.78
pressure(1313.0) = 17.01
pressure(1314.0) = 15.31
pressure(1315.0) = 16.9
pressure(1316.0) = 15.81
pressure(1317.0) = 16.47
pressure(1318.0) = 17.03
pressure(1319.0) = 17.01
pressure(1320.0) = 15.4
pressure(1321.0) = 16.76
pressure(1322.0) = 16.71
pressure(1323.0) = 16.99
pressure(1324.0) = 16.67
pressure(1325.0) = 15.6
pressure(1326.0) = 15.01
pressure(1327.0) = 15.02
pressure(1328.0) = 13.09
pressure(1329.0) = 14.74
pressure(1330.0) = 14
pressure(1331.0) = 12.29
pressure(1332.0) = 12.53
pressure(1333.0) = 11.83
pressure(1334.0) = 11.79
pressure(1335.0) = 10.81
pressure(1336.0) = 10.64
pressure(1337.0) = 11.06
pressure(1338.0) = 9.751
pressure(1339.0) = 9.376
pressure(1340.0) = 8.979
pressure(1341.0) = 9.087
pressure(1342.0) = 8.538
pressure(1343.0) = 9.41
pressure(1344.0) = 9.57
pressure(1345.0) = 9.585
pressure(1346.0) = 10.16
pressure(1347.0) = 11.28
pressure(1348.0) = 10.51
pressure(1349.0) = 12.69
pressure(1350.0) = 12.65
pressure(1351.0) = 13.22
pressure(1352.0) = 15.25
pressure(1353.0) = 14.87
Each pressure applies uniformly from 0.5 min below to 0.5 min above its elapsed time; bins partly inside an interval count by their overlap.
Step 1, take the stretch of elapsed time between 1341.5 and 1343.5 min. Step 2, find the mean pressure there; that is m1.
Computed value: 8.97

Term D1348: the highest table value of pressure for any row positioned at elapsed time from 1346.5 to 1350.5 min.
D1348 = 12.69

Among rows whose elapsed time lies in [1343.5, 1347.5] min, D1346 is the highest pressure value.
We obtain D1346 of 11.28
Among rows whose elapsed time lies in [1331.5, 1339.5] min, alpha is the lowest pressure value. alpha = 9.376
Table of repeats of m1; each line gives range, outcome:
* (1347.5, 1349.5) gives 11.6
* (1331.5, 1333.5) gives 12.2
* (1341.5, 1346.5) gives 9.45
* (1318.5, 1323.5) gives 16.6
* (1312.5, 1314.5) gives 16.2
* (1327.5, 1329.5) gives 13.9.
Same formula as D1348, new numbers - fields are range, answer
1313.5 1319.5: 17.03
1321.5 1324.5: 16.99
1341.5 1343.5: 9.41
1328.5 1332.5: 14.74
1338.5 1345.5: 9.585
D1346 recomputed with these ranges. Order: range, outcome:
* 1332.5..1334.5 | 11.83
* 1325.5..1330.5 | 15.02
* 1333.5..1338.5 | 11.79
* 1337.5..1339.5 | 9.751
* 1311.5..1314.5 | 17.01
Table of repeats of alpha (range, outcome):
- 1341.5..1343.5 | 8.538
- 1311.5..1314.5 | 15.31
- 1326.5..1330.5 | 13.09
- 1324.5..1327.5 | 15.01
